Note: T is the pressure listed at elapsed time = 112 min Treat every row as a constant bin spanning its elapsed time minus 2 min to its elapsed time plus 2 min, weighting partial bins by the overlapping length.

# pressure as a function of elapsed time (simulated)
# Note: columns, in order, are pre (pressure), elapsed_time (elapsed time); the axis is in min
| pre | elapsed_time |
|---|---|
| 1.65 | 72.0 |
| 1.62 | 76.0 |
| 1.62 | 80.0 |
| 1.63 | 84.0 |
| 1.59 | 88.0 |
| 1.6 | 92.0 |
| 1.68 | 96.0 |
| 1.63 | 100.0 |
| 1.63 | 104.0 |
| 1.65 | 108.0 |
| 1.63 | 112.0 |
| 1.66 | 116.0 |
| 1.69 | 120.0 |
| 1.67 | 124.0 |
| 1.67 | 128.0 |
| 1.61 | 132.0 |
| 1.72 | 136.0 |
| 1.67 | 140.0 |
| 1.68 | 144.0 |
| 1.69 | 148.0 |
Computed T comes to 1.63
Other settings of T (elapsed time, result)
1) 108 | 1.65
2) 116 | 1.66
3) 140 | 1.67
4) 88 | 1.59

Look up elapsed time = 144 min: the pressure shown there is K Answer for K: 1.68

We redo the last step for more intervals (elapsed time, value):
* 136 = 1.72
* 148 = 1.69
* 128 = 1.67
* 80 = 1.62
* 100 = 1.63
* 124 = 1.67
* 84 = 1.63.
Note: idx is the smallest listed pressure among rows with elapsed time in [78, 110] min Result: 1.59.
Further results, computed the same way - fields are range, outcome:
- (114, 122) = 1.66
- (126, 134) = 1.61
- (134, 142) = 1.67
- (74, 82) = 1.62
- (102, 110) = 1.63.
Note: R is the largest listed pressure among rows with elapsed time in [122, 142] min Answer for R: 1.72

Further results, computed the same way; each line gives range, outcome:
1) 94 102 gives 1.68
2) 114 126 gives 1.69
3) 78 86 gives 1.63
